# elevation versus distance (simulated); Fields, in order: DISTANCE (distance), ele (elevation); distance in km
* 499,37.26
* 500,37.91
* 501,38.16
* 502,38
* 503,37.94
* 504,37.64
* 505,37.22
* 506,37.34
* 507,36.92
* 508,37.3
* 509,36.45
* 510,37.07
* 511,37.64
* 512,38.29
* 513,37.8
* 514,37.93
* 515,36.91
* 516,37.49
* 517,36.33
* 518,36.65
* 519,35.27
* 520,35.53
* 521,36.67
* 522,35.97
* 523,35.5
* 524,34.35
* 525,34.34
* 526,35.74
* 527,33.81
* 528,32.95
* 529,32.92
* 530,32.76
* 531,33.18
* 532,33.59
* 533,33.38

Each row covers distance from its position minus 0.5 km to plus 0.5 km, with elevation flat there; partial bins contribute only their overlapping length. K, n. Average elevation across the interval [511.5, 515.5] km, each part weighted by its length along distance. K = 37.7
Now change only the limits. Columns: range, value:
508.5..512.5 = 37.4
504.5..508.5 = 37.2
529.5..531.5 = 33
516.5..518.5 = 36.5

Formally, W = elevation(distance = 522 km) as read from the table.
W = 35.97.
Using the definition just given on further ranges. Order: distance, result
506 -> 37.34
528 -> 32.95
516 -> 37.49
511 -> 37.64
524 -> 34.35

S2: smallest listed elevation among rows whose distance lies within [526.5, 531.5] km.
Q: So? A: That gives 32.76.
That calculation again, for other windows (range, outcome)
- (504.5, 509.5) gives 36.45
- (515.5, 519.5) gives 35.27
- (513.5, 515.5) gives 36.91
